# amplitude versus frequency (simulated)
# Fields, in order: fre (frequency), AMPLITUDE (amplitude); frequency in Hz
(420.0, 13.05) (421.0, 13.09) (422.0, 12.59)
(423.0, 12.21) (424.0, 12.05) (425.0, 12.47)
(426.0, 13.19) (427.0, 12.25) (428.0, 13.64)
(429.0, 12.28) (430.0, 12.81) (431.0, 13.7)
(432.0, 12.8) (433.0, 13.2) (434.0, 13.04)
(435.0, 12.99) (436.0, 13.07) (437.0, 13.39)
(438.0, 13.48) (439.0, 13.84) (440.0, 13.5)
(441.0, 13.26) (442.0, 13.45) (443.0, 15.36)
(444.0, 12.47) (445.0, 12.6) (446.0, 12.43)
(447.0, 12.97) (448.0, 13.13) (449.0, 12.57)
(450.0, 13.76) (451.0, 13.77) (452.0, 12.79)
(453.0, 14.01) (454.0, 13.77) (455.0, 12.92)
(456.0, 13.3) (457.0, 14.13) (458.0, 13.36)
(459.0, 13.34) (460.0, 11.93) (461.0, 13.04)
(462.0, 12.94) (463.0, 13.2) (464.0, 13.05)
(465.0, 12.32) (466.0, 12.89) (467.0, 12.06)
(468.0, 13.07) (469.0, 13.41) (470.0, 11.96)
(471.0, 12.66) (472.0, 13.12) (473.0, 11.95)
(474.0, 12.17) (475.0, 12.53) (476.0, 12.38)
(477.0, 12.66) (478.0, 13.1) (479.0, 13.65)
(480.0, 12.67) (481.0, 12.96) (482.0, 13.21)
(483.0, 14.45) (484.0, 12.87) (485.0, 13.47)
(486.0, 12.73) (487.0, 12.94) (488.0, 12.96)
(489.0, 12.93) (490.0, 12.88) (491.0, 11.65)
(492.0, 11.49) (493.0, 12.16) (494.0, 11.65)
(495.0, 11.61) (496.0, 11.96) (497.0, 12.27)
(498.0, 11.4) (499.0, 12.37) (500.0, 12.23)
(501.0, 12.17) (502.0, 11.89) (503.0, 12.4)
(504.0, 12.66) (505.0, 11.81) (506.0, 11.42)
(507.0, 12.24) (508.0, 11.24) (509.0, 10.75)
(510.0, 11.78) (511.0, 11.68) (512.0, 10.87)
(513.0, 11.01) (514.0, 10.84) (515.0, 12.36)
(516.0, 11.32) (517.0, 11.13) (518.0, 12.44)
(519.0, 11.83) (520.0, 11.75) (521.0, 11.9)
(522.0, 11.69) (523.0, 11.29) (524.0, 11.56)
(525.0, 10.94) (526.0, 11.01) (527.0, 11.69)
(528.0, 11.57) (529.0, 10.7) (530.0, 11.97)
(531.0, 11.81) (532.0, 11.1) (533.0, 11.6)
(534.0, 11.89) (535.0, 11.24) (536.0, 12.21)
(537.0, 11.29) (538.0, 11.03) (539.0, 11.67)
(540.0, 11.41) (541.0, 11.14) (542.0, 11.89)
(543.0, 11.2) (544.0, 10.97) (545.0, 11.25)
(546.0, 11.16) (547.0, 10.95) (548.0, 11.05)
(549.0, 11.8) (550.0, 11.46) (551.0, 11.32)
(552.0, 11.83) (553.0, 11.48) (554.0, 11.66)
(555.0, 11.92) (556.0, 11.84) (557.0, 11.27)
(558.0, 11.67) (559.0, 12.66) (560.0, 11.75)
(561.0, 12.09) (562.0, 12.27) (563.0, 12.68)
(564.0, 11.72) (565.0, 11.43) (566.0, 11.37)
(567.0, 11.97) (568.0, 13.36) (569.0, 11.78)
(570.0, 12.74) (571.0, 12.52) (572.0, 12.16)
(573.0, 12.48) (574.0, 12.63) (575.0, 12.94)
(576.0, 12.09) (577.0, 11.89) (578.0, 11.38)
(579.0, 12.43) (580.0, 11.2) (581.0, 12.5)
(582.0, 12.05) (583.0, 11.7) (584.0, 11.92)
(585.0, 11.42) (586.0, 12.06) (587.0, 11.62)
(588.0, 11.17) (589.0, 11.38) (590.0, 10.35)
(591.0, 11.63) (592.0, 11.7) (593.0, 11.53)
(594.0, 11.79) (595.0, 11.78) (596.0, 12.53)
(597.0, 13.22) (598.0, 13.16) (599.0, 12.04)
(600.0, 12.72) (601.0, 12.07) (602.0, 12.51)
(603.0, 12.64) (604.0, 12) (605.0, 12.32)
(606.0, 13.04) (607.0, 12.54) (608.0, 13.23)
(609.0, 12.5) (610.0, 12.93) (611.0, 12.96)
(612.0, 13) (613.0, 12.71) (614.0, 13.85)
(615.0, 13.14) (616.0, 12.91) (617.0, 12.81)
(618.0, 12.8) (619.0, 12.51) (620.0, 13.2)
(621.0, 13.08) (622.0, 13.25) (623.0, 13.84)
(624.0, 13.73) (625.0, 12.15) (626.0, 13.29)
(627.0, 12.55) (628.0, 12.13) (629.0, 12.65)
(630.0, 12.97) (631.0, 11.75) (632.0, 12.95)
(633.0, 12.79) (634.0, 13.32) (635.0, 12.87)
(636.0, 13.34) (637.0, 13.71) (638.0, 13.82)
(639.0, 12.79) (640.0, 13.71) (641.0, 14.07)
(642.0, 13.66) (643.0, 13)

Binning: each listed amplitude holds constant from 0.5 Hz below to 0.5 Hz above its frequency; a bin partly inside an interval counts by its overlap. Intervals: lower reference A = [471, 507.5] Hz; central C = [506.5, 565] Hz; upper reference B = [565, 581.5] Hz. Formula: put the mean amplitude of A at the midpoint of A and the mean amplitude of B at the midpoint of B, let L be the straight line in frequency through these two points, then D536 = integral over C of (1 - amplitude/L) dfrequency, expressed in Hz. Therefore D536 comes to 3.7 Hz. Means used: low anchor 12.5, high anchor 12.2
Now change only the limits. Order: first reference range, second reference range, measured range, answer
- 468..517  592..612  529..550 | 1.61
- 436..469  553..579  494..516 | 1.62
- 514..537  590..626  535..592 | 1.46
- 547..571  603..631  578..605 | 1.02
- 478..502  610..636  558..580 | 1.05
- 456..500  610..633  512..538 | 2.57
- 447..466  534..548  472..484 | -0.18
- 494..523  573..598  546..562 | 0.25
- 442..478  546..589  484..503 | 0.54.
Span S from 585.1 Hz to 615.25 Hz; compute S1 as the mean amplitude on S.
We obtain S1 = 12.3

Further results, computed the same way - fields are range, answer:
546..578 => 11.9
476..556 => 11.9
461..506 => 12.6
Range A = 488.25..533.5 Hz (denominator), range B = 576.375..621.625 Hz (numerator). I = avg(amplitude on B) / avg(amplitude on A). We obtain 1.05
